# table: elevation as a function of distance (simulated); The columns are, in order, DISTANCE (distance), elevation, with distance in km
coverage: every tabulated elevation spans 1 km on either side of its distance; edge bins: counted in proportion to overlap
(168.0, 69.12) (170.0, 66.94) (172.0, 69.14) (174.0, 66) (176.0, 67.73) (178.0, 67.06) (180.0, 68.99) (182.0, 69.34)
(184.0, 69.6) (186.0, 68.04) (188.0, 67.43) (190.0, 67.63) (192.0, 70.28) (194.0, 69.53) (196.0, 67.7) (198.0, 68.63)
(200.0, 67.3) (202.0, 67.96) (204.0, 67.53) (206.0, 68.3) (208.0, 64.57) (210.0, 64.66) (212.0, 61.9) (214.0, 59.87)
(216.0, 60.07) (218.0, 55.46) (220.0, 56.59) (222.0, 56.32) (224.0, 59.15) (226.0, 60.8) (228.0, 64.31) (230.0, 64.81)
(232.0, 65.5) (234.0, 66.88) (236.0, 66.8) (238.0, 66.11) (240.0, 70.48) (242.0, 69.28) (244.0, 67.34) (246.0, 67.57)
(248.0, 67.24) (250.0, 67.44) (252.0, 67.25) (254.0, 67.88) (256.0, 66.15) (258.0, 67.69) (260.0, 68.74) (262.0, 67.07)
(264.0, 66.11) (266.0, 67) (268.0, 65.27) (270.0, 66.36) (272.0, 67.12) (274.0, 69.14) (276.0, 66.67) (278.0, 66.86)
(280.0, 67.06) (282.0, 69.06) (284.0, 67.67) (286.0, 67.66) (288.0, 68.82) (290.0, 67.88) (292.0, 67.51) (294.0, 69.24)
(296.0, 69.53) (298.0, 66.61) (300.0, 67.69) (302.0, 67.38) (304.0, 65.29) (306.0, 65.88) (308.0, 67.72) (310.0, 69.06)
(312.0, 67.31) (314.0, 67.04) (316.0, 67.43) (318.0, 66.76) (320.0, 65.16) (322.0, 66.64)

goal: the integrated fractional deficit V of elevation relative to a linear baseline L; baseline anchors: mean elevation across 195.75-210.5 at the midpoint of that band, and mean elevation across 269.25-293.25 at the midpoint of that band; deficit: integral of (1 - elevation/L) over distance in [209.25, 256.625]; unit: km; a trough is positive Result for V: 2.3 km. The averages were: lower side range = 67.1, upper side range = 67.7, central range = 64.1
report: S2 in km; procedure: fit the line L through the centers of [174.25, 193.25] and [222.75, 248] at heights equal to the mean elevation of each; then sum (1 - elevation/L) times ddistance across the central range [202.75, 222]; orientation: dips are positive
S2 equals 1.4 km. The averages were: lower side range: 68.4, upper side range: 65.7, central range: 61.9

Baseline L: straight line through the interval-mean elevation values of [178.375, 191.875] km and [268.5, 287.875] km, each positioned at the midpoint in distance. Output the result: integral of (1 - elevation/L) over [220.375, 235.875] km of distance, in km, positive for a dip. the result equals 1.3 km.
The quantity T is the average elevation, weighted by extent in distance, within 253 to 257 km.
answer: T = 67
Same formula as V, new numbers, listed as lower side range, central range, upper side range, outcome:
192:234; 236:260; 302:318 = -1.0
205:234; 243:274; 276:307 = -1.1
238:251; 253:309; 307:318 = 0.4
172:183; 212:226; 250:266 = 1.9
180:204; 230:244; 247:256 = 0.1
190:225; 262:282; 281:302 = 0.1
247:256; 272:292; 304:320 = -0.2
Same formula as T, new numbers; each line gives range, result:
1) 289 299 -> 68.2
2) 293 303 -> 68.1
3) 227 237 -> 65.7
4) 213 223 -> 57.7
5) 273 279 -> 67.6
